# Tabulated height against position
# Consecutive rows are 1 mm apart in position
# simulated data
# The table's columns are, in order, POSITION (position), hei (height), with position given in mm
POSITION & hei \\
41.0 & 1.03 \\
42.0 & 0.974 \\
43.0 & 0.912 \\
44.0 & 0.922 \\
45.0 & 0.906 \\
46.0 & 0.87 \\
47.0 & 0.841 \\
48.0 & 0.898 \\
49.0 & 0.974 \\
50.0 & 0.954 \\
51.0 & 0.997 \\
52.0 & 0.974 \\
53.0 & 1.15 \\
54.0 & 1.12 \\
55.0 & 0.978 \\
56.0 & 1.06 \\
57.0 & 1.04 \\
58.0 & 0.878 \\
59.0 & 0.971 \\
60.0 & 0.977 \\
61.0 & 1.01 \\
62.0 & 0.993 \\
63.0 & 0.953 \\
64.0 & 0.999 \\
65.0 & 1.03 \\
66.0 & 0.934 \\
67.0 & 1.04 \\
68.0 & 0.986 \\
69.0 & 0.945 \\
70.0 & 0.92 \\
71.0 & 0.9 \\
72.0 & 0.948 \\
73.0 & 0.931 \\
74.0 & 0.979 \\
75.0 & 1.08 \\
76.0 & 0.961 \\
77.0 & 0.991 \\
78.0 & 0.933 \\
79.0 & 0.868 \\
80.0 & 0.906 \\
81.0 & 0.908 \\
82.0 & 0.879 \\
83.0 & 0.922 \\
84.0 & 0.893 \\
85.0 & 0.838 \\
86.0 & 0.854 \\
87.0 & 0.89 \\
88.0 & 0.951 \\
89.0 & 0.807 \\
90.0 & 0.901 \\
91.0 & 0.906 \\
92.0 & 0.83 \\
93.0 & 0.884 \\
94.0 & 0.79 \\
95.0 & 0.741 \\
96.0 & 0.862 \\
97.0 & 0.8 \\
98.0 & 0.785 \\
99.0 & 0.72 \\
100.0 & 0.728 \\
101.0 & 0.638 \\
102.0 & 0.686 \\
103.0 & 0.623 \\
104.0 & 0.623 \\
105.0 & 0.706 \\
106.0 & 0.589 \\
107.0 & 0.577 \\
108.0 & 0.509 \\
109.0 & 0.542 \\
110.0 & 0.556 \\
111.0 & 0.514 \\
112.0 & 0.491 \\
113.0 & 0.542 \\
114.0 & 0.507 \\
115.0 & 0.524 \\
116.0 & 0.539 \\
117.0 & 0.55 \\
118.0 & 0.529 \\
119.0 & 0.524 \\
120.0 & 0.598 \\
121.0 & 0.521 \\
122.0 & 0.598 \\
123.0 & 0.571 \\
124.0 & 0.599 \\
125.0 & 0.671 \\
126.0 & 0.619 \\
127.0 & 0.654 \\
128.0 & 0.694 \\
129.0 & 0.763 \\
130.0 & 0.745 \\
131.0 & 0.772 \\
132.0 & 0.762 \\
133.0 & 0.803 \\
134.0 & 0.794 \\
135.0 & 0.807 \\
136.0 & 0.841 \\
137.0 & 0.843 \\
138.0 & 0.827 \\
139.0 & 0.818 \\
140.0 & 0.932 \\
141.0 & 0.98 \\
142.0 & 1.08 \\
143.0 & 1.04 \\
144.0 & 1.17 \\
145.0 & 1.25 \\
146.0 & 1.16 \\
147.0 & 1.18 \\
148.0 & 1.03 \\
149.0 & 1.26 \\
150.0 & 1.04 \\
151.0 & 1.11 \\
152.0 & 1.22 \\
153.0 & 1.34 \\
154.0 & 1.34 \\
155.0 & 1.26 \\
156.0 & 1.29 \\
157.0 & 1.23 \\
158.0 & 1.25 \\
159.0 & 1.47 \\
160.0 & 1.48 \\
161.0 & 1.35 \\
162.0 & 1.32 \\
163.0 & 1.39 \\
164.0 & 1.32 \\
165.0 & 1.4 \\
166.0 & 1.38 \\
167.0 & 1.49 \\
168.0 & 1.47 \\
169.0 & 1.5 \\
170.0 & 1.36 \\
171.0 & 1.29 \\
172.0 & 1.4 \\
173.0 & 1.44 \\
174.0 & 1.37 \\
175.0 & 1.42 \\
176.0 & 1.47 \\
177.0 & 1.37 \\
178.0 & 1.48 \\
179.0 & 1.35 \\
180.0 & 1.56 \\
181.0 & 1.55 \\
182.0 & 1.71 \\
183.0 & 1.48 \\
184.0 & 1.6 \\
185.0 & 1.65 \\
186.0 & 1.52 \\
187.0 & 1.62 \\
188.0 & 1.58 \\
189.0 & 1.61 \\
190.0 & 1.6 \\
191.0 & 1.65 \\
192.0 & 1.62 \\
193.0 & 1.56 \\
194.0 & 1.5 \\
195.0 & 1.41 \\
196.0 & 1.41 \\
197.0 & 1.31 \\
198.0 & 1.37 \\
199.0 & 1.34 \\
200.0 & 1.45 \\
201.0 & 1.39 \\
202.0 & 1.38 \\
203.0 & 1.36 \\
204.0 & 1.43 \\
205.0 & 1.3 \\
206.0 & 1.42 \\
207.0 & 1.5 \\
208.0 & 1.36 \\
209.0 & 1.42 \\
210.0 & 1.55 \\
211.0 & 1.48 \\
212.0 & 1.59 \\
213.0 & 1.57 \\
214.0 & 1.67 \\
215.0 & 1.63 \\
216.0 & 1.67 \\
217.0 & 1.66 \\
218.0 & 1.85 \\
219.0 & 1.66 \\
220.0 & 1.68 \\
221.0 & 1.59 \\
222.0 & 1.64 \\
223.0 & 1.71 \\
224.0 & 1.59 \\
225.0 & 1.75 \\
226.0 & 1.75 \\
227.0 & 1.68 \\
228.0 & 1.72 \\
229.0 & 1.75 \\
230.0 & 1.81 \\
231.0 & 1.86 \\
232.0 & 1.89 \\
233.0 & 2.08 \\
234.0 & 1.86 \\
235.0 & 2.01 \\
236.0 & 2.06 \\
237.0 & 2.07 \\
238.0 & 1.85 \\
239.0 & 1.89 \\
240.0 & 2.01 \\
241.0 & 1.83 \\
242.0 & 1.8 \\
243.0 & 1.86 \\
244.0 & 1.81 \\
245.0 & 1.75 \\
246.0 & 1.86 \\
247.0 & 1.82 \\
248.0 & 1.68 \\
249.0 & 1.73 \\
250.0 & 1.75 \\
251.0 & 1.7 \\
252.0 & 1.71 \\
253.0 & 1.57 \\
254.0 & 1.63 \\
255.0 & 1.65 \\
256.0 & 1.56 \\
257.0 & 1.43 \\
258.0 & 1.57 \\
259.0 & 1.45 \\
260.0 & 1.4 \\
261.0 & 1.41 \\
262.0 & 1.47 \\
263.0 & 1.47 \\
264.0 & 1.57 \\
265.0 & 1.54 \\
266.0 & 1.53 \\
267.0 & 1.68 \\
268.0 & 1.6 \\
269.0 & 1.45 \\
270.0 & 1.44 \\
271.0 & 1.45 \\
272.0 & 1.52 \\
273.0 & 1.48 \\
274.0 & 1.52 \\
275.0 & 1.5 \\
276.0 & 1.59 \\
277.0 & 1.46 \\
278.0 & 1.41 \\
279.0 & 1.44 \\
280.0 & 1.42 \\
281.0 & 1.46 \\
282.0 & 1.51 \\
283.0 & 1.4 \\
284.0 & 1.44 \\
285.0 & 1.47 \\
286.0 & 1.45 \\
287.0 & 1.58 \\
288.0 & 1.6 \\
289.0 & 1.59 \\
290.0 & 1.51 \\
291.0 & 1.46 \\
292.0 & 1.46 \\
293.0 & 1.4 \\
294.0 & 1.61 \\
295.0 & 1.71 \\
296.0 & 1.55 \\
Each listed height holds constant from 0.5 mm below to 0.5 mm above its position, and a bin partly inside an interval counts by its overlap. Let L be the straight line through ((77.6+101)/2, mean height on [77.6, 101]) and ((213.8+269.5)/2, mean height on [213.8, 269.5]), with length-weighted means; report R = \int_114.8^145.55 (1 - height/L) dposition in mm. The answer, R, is 9.3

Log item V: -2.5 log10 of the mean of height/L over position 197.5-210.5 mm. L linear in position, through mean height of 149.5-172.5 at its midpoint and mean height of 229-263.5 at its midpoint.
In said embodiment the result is 0.10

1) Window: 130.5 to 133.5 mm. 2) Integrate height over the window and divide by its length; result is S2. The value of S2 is 0.779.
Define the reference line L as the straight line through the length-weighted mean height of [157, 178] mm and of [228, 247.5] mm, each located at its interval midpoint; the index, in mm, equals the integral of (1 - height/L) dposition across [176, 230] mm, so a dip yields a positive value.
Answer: 2.93 mm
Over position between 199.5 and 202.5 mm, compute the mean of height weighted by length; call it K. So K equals 1.41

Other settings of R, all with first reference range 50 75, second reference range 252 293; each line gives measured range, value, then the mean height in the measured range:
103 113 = 4.83 mm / 0.569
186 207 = -2.40 mm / 1.47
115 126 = 5.46 mm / 0.57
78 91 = 1.94 mm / 0.887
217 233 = -4.02 mm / 1.74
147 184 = -3.67 mm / 1.37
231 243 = -4.38 mm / 1.93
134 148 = 2.30 mm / 0.989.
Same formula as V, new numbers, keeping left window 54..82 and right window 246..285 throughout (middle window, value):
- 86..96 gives 0.206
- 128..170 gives 0.072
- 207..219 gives -0.144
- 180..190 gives -0.213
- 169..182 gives -0.125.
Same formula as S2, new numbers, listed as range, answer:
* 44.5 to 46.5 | 0.888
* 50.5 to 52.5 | 0.986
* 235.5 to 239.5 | 1.97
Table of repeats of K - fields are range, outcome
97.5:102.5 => 0.711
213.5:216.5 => 1.66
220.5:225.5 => 1.66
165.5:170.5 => 1.44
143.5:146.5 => 1.19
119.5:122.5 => 0.572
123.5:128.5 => 0.647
